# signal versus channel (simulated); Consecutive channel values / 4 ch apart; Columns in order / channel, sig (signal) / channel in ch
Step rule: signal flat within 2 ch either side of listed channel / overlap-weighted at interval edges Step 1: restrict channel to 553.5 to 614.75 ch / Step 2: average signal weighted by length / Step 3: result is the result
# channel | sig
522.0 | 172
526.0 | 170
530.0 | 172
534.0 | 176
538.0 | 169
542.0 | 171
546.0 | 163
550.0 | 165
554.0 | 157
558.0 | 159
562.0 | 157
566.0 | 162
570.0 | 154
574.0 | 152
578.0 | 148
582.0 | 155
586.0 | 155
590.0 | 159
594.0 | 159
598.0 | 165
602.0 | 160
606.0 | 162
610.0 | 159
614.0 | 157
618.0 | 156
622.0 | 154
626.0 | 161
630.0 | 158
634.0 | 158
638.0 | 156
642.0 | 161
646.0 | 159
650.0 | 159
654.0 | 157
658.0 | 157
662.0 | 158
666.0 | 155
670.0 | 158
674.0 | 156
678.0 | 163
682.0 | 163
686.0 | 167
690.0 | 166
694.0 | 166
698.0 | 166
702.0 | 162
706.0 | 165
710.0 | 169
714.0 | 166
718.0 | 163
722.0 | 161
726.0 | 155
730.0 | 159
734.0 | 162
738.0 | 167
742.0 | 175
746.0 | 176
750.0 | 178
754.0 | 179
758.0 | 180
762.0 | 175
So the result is 158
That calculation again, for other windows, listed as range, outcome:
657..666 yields 157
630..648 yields 158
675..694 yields 164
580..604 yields 159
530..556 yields 167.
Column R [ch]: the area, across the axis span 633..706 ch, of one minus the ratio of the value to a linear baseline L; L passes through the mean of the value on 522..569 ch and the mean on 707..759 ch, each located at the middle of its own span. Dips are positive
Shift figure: 2.95 ch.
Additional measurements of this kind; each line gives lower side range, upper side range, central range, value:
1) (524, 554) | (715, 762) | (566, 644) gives 5.2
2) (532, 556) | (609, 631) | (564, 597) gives 1.3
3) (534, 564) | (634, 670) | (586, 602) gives 0.1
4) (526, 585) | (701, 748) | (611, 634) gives 0.8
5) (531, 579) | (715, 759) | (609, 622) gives 0.6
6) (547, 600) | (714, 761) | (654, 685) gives 1.0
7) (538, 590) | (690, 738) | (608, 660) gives 1.0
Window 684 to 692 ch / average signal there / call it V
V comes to 166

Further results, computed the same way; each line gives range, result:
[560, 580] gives 155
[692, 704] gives 165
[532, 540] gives 172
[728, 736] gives 160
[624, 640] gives 158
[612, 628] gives 157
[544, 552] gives 164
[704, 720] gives 166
